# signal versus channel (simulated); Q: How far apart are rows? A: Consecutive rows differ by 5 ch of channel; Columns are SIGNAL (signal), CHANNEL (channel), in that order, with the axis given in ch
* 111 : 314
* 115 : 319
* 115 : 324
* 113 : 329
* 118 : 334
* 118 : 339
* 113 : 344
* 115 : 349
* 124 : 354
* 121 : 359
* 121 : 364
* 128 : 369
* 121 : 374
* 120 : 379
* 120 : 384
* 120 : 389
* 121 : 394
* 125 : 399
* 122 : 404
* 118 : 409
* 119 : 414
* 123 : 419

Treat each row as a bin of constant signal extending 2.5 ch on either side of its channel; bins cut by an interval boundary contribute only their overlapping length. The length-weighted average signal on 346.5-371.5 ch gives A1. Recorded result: 122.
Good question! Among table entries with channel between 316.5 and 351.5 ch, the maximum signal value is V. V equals 118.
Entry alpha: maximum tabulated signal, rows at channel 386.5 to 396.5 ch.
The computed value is 121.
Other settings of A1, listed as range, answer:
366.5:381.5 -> 123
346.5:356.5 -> 120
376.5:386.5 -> 120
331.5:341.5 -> 118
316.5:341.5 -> 116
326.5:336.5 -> 116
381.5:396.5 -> 120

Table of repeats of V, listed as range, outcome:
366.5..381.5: 128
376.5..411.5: 125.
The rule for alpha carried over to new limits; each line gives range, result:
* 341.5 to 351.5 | 115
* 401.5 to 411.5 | 122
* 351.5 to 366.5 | 124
